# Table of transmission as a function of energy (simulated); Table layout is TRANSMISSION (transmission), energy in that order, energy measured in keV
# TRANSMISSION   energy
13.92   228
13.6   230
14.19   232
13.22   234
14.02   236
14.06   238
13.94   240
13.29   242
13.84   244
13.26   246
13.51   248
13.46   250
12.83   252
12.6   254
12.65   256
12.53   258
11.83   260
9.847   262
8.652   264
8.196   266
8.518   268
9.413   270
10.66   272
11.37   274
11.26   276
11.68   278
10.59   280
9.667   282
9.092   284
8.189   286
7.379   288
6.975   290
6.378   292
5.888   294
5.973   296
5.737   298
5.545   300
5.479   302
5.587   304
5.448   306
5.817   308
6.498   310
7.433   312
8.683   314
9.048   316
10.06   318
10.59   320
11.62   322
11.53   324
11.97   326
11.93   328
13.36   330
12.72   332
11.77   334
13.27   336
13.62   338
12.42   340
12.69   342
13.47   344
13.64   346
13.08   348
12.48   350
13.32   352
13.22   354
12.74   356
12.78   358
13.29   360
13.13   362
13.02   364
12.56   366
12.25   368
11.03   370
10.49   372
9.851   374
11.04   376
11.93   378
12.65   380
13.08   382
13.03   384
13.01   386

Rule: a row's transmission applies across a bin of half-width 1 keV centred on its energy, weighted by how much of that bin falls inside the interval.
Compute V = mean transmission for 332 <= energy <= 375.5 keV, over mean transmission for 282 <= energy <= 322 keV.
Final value 1.72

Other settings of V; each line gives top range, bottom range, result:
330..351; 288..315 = 2.05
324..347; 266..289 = 1.31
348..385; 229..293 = 1.10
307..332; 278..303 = 1.35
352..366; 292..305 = 2.26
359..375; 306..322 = 1.43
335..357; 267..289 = 1.34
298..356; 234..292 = 0.95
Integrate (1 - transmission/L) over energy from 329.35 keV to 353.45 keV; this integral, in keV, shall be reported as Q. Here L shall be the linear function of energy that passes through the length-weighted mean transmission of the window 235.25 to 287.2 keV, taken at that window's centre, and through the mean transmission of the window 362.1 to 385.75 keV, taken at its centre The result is -2.34 keV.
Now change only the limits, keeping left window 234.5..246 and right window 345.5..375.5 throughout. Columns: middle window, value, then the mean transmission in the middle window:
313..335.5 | 2.7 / 11.3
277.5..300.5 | 9.6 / 7.72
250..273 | 4.6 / 10.8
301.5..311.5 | 5.5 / 5.86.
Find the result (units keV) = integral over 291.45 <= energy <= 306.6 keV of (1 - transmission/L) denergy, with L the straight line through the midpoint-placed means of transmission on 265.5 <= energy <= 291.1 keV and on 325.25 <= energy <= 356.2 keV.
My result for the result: 6.9 keV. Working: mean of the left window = 9.47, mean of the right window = 12.9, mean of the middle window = 5.74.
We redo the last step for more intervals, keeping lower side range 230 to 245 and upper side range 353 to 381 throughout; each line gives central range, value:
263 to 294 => 9.8 keV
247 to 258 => 0.5 keV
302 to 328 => 8.3 keV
